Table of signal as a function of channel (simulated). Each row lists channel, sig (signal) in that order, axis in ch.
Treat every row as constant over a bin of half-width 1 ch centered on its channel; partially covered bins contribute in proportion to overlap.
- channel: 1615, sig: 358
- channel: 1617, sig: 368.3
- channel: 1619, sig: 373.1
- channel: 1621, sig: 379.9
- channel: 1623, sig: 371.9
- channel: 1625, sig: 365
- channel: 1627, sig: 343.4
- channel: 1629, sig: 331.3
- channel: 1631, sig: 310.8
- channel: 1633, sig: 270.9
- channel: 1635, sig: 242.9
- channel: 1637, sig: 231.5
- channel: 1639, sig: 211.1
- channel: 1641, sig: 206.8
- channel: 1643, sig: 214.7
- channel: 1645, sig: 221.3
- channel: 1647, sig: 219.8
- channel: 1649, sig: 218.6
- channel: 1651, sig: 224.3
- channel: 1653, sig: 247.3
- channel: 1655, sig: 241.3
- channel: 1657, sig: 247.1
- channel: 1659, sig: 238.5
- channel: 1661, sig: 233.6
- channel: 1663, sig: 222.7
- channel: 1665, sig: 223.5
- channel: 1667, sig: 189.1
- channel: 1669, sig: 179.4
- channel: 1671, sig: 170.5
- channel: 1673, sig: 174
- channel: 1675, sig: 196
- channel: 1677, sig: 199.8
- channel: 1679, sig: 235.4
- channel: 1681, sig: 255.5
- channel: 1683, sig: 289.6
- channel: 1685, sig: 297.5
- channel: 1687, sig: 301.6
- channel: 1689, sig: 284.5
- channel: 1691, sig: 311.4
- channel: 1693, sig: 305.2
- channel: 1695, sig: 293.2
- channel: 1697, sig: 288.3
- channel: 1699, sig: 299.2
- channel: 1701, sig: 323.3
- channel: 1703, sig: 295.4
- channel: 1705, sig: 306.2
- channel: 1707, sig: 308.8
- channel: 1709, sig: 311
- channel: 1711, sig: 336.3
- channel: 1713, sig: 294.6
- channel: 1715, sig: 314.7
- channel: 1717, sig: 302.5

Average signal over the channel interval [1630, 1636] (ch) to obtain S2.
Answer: 275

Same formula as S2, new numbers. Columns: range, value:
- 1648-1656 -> 233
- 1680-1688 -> 286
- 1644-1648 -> 221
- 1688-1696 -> 299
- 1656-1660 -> 243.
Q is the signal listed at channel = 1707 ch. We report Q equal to 308.8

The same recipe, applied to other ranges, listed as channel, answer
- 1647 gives 219.8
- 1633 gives 270.9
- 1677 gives 199.8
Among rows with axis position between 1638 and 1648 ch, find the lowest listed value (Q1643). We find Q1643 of 206.8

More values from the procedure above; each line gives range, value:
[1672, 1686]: 174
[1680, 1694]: 255.5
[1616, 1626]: 365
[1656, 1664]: 222.7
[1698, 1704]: 295.4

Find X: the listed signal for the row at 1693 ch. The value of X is 305.2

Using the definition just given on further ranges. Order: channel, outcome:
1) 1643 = 214.7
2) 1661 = 233.6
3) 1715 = 314.7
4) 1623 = 371.9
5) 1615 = 358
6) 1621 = 379.9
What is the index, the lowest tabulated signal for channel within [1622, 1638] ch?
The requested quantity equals 231.5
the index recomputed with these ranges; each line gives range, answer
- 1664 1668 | 189.1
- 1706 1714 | 294.6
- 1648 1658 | 218.6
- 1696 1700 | 288.3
